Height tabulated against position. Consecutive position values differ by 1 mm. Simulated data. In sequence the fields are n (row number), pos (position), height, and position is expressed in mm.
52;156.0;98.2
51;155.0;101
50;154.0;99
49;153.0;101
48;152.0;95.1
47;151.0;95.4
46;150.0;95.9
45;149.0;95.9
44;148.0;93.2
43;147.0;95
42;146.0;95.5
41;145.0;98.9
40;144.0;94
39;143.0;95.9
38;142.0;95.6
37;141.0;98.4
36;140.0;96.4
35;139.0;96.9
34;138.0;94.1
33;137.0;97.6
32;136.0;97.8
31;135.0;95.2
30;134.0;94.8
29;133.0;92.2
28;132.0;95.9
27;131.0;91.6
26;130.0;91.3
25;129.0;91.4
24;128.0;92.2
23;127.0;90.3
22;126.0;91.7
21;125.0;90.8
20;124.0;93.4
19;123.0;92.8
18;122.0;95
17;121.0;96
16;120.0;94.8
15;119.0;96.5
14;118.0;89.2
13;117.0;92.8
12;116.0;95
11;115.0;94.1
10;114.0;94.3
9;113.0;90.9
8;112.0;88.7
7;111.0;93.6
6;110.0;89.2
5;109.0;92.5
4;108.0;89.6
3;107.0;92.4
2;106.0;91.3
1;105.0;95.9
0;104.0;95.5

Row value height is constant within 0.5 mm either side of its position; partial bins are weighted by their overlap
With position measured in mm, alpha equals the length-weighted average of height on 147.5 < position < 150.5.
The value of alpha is 95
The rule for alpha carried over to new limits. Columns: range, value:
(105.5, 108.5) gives 91.1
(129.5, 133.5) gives 92.8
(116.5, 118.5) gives 91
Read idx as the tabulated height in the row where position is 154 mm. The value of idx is 99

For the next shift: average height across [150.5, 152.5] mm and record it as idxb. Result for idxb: 95.2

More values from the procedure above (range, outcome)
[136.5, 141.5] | 96.7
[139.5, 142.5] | 96.8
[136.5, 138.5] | 95.8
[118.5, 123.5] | 95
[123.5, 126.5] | 92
